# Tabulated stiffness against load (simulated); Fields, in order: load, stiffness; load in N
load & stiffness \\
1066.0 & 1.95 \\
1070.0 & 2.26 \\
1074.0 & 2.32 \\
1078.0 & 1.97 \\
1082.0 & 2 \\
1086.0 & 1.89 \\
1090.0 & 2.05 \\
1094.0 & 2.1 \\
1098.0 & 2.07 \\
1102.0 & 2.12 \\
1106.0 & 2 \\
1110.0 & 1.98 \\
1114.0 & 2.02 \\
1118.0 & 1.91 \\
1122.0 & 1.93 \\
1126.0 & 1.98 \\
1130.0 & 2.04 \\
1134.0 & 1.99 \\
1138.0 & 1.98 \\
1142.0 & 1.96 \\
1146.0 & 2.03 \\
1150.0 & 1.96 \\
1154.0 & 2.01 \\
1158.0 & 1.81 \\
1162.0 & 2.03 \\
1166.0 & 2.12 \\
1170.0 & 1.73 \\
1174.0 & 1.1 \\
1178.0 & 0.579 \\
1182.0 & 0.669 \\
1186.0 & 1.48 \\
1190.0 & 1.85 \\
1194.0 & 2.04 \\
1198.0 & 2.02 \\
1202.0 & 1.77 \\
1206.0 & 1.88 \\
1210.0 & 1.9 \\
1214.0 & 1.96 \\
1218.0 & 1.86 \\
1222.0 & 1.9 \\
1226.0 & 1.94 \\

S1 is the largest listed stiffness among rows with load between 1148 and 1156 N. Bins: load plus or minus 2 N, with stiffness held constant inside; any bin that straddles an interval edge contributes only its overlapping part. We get 2.01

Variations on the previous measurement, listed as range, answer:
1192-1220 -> 2.04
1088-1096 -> 2.1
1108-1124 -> 2.02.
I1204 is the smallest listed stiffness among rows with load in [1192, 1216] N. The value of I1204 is 1.77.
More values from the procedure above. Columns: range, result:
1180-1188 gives 0.669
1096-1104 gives 2.07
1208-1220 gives 1.86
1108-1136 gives 1.91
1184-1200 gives 1.48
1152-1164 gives 1.81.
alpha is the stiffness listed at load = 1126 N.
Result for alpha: 1.98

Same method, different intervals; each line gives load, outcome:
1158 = 1.81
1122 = 1.93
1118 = 1.91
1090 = 2.05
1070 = 2.26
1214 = 1.96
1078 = 1.97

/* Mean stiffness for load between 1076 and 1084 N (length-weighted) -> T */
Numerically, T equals 1.98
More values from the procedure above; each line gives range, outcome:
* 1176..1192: 1.14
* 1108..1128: 1.96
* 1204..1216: 1.91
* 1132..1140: 1.98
